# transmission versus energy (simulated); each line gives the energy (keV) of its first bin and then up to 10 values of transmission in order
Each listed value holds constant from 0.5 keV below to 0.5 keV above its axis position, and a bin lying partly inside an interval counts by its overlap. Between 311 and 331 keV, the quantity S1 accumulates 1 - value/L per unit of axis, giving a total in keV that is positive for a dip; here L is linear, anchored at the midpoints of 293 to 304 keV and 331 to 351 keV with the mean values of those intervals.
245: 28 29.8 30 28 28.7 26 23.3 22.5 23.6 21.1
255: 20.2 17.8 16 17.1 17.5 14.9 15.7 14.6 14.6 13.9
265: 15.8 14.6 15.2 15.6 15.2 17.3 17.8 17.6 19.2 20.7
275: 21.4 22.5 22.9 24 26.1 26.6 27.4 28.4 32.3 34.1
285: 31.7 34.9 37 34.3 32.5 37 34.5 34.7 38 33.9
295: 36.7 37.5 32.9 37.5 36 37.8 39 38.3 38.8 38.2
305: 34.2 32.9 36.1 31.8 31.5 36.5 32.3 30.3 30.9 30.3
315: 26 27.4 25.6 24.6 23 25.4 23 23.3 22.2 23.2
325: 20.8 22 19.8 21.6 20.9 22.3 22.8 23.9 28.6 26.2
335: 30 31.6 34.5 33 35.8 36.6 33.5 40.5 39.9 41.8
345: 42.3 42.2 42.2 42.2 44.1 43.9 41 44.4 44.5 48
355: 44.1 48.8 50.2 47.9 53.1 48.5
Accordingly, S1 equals 6.6 keV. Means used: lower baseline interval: 37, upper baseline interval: 36.2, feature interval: 24.5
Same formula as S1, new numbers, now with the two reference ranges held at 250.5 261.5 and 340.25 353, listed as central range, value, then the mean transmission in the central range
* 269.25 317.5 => -4.3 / 30.9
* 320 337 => 5.9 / 24.2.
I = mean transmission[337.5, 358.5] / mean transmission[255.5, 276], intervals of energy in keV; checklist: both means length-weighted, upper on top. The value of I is 2.52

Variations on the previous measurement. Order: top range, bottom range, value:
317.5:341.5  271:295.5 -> 0.89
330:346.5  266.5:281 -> 1.65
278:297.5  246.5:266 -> 1.65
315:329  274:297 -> 0.75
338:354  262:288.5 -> 1.78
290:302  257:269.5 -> 2.36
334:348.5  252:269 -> 2.20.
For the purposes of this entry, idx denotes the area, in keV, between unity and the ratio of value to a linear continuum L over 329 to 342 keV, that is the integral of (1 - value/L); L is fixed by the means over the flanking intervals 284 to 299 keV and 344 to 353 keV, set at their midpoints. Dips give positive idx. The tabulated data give 3.5 keV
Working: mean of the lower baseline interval 35.2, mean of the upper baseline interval 42.8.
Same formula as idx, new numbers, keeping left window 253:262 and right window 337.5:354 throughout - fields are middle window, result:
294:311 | -3.7 keV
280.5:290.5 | -3.2 keV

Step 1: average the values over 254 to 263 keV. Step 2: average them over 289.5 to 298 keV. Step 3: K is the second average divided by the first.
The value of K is 2.12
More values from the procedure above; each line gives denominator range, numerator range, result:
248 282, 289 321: 1.66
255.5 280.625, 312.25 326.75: 1.36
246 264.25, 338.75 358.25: 2.07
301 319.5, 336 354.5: 1.27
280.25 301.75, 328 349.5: 0.97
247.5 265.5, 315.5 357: 1.67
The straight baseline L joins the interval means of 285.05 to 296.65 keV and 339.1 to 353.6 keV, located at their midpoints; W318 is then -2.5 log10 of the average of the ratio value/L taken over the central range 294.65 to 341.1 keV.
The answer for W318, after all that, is 0.26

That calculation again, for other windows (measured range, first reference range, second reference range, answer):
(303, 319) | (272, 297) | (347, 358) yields 0.149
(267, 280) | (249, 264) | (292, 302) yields 0.305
